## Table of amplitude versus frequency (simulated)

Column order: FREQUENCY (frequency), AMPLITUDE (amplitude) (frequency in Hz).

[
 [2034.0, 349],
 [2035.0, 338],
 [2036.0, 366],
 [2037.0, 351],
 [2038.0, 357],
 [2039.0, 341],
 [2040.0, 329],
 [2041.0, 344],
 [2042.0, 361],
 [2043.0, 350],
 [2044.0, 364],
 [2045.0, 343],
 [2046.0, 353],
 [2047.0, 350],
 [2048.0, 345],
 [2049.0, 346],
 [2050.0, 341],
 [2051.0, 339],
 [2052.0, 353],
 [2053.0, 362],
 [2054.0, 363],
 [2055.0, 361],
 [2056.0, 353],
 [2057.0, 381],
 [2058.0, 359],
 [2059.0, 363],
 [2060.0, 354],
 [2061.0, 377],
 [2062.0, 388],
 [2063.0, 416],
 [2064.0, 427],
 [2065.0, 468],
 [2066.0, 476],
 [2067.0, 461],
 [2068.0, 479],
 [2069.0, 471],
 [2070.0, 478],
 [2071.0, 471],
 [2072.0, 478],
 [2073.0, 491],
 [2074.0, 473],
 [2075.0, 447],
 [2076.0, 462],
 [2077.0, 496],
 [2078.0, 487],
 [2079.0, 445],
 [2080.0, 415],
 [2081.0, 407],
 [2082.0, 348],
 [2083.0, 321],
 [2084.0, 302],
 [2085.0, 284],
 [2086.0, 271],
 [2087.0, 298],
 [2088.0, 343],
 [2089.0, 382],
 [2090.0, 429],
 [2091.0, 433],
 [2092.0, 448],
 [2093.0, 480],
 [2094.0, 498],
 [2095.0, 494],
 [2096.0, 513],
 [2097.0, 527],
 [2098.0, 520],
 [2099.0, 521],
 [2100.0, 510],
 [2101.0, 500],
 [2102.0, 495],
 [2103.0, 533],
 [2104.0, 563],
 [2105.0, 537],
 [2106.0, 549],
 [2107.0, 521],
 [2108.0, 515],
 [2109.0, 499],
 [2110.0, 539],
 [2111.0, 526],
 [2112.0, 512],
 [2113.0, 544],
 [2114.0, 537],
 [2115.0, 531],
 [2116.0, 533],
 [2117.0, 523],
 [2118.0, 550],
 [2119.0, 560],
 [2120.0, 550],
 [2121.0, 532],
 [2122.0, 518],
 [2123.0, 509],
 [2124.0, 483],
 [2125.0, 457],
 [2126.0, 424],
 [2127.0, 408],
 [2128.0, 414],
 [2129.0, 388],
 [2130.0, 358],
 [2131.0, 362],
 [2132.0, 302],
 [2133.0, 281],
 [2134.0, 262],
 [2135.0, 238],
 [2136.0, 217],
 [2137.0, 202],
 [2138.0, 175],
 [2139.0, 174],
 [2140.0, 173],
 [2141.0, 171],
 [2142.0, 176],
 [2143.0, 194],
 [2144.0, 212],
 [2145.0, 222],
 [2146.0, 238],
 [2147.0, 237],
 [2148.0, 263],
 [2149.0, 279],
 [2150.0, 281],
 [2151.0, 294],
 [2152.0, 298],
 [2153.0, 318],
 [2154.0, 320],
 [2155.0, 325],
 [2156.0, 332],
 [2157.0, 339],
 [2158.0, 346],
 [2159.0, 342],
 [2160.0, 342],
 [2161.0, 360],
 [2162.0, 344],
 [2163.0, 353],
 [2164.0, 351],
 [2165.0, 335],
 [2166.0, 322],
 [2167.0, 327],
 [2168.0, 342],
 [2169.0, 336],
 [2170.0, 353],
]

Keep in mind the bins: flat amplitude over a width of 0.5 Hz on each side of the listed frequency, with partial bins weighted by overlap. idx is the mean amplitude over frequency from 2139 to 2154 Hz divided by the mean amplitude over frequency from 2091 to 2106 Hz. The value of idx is 0.47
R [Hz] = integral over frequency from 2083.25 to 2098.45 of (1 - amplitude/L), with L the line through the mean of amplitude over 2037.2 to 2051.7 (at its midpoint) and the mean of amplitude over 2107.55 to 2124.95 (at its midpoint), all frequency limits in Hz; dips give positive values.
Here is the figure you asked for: 1.7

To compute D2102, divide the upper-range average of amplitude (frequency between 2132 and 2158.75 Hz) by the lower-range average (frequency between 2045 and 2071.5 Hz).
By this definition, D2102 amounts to 0.6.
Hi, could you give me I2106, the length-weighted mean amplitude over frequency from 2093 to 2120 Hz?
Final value 525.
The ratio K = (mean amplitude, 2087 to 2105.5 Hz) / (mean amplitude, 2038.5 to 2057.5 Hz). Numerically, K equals 1.36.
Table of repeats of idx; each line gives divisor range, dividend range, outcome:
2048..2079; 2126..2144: 0.64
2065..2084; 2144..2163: 0.68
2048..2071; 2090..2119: 1.30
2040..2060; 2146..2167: 0.90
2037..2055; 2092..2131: 1.43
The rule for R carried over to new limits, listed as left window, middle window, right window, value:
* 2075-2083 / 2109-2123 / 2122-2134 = -4.4 Hz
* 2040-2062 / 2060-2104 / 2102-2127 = -0.7 Hz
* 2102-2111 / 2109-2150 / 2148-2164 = 7.0 Hz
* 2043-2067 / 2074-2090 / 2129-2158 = -2.1 Hz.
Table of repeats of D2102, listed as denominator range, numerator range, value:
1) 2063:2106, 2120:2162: 0.70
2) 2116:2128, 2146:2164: 0.63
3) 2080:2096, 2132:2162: 0.68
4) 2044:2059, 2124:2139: 0.91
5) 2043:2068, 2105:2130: 1.33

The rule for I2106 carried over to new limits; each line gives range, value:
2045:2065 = 367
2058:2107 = 444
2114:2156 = 343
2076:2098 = 414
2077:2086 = 377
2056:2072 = 424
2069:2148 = 415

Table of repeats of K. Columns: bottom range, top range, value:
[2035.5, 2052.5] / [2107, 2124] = 1.51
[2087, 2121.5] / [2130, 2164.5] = 0.55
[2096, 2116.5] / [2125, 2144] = 0.53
